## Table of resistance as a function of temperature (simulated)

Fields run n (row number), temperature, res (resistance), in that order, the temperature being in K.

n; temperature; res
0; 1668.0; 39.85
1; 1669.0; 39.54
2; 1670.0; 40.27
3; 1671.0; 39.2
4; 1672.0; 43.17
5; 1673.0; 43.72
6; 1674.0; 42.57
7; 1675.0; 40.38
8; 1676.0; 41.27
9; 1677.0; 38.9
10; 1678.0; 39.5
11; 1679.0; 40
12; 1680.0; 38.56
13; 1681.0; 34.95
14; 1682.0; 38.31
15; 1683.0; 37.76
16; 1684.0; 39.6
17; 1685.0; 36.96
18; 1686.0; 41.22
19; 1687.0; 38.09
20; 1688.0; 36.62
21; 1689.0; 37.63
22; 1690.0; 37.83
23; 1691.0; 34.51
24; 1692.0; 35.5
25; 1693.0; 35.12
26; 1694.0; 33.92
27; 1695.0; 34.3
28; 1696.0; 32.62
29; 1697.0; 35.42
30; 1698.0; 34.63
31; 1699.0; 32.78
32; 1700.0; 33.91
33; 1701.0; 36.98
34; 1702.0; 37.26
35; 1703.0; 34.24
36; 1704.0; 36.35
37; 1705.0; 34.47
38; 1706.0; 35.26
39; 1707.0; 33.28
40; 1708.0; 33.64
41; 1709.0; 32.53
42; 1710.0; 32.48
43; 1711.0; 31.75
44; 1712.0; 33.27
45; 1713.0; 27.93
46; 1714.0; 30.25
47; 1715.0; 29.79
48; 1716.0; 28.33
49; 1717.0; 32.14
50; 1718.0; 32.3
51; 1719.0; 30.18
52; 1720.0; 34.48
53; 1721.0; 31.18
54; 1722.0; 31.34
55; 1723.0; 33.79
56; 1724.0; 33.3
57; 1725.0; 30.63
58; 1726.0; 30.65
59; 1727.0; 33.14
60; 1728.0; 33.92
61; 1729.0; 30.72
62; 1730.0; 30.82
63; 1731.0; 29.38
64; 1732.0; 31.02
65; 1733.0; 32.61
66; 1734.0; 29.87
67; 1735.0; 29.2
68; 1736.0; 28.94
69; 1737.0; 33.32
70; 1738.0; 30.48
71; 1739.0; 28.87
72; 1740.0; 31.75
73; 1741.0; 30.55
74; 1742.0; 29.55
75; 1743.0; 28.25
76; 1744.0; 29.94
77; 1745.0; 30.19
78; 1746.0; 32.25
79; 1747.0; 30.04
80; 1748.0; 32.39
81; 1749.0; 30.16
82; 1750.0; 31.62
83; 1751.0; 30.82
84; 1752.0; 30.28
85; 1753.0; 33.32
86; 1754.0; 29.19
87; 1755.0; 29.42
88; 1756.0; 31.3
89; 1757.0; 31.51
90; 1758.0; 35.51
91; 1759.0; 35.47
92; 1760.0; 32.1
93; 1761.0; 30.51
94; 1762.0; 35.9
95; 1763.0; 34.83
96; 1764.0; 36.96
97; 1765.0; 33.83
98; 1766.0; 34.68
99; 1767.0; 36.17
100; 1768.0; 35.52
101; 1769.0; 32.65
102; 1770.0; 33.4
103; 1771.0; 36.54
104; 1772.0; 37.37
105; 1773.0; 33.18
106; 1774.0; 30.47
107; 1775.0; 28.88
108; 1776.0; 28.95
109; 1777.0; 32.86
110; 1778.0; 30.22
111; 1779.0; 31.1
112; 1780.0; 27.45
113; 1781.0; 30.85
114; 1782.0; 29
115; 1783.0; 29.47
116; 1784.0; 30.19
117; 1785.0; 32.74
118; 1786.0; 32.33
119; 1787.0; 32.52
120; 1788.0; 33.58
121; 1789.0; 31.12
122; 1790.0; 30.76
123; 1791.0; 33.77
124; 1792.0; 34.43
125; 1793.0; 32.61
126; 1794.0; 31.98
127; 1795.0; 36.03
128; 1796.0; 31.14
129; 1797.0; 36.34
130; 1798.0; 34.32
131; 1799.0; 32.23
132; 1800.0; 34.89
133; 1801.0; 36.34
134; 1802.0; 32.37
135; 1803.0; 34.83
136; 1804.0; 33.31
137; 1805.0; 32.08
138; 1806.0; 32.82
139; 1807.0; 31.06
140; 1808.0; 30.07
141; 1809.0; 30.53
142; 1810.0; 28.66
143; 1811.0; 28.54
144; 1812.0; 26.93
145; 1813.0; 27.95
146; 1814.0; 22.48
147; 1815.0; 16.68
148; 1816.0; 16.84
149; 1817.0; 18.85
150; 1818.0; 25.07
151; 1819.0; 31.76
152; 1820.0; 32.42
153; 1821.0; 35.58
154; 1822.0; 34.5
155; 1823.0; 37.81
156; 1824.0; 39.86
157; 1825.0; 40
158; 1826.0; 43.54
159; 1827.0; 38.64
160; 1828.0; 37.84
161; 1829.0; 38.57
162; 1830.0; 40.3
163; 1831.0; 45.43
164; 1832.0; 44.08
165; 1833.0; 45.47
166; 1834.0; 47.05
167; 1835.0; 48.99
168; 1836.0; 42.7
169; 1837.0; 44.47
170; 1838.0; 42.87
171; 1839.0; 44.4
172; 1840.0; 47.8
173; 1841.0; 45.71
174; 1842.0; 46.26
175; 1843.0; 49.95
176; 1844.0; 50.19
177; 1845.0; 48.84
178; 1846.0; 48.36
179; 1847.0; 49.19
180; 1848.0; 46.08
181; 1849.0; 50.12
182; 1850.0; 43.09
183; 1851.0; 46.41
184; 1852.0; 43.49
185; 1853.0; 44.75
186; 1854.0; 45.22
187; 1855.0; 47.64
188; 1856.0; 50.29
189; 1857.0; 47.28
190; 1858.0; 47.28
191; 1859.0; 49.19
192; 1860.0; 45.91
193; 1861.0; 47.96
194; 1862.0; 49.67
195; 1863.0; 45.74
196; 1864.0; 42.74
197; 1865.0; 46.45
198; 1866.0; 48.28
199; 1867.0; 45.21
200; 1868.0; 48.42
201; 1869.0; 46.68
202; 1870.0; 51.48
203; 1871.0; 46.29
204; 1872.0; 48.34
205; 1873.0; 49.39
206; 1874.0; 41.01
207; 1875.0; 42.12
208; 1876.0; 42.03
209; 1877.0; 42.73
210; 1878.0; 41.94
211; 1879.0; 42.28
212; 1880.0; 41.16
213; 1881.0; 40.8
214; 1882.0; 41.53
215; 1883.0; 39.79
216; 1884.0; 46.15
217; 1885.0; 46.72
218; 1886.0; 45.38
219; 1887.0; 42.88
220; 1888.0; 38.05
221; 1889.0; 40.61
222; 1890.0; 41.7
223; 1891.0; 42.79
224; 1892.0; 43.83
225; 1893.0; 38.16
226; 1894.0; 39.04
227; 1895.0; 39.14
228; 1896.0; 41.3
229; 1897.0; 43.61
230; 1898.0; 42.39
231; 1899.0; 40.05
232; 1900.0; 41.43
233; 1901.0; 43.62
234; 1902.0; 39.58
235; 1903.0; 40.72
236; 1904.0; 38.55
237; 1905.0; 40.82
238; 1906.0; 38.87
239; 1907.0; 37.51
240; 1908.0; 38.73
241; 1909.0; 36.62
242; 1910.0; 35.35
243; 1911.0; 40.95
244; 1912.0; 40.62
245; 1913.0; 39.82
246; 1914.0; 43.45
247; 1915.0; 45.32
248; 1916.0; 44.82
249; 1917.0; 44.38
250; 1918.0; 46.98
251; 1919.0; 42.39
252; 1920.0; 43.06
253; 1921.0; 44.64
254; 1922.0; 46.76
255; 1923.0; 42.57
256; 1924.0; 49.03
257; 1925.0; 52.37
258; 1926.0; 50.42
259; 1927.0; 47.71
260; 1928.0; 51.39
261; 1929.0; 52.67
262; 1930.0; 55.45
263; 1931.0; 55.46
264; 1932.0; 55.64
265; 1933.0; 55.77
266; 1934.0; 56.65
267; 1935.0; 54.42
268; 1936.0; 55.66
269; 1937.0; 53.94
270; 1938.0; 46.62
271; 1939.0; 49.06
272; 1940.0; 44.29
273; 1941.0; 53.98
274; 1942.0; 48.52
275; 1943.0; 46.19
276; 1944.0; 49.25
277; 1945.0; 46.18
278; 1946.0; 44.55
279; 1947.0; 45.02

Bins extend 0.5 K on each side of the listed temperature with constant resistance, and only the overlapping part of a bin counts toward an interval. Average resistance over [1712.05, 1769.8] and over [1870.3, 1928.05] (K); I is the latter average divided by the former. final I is 1.3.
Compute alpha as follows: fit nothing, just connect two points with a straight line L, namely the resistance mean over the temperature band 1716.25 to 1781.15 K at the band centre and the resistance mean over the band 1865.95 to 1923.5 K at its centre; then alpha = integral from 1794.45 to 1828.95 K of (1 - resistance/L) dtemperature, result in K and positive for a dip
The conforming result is 4.3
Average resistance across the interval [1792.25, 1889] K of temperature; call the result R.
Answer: 40.4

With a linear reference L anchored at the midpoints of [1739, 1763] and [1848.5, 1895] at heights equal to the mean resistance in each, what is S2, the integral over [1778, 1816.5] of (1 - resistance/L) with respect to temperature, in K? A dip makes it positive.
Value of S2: 5.92 K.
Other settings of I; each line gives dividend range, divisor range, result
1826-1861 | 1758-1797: 1.40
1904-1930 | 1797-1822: 1.48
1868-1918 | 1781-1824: 1.36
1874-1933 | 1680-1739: 1.30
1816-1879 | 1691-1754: 1.36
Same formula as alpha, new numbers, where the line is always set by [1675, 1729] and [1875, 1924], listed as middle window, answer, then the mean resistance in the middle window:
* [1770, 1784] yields 2.27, 31.3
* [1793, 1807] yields 1.68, 33.6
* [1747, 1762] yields 1.96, 31.8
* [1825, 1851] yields -3.65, 45.1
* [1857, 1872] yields -2.50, 47.3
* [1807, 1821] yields 4.43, 26.4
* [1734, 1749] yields 2.36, 30.4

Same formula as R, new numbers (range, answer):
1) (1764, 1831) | 32.4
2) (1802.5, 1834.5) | 33.4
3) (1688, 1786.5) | 32.4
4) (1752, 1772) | 33.6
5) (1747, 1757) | 30.9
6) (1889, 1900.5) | 41.2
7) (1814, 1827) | 31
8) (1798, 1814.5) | 31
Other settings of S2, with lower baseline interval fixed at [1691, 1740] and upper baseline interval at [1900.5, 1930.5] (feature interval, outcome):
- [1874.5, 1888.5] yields -0.2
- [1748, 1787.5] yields 3.5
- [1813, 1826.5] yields 2.9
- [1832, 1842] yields -1.5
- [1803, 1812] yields 1.6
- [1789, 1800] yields 1.1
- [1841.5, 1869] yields -4.6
